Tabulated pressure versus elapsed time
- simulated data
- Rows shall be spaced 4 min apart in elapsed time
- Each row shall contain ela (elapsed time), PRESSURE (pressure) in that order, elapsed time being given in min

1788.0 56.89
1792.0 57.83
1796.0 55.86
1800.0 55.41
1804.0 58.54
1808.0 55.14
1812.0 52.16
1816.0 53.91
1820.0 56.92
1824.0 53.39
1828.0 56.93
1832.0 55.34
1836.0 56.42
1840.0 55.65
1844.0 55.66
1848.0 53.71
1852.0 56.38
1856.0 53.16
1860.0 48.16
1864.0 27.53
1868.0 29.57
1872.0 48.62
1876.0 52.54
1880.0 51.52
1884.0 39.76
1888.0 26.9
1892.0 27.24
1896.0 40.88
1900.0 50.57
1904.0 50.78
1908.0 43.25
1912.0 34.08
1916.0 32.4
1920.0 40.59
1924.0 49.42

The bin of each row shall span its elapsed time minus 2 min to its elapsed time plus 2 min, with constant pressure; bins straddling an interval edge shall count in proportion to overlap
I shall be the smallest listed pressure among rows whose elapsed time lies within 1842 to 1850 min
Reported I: 53.71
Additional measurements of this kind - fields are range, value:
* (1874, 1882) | 51.52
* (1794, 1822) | 52.16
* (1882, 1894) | 26.9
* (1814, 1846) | 53.39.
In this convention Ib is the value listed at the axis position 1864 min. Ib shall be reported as 27.53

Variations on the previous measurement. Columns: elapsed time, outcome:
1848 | 53.71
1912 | 34.08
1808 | 55.14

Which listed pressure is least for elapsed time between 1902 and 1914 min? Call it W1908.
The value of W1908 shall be 34.08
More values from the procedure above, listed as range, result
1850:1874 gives 27.53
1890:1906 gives 27.24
